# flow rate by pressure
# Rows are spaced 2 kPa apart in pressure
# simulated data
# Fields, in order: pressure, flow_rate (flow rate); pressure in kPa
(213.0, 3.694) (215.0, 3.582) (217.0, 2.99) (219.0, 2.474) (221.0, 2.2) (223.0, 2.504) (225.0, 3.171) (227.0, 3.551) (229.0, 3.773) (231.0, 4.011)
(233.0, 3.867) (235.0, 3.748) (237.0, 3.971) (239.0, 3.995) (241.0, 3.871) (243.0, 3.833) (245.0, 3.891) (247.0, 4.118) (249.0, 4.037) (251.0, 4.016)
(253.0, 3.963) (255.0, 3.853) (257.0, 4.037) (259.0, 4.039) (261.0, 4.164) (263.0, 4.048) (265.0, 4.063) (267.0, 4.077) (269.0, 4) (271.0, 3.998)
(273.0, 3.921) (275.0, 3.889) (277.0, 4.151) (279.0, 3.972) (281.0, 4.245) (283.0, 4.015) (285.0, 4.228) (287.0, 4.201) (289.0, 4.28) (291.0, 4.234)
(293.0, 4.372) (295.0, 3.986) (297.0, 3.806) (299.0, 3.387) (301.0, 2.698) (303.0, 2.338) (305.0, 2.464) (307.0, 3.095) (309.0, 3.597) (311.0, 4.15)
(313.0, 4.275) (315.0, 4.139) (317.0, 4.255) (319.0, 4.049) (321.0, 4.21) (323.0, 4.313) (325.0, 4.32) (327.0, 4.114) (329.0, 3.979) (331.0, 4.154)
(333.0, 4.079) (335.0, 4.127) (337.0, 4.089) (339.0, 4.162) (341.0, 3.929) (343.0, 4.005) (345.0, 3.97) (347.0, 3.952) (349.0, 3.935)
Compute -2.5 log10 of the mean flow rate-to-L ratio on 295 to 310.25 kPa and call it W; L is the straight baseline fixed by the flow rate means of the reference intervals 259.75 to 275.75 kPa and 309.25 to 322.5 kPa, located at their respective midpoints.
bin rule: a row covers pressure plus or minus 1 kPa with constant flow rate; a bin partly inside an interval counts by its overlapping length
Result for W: 0.30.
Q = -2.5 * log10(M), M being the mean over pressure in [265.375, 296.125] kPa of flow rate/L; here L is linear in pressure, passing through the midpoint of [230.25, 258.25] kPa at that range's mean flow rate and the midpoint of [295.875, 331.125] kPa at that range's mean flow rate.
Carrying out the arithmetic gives -0.07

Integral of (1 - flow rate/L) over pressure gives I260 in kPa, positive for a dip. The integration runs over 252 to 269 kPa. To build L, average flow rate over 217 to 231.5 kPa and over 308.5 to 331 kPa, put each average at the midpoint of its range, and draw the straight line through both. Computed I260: -2.7 kPa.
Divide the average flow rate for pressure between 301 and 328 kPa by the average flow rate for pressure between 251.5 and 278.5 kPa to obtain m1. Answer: 0.9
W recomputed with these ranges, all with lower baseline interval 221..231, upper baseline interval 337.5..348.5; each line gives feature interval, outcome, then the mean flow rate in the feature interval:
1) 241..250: -0.181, 3.96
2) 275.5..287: -0.149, 4.12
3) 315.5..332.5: -0.079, 4.17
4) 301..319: 0.080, 3.52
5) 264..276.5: -0.139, 4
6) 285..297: -0.146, 4.18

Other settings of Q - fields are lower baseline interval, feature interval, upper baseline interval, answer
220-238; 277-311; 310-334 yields 0.06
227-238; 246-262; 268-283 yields -0.03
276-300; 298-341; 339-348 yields 0.06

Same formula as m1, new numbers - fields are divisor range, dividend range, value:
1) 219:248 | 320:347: 1.15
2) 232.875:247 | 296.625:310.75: 0.79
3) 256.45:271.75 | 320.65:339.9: 1.02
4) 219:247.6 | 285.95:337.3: 1.09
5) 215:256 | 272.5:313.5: 1.05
